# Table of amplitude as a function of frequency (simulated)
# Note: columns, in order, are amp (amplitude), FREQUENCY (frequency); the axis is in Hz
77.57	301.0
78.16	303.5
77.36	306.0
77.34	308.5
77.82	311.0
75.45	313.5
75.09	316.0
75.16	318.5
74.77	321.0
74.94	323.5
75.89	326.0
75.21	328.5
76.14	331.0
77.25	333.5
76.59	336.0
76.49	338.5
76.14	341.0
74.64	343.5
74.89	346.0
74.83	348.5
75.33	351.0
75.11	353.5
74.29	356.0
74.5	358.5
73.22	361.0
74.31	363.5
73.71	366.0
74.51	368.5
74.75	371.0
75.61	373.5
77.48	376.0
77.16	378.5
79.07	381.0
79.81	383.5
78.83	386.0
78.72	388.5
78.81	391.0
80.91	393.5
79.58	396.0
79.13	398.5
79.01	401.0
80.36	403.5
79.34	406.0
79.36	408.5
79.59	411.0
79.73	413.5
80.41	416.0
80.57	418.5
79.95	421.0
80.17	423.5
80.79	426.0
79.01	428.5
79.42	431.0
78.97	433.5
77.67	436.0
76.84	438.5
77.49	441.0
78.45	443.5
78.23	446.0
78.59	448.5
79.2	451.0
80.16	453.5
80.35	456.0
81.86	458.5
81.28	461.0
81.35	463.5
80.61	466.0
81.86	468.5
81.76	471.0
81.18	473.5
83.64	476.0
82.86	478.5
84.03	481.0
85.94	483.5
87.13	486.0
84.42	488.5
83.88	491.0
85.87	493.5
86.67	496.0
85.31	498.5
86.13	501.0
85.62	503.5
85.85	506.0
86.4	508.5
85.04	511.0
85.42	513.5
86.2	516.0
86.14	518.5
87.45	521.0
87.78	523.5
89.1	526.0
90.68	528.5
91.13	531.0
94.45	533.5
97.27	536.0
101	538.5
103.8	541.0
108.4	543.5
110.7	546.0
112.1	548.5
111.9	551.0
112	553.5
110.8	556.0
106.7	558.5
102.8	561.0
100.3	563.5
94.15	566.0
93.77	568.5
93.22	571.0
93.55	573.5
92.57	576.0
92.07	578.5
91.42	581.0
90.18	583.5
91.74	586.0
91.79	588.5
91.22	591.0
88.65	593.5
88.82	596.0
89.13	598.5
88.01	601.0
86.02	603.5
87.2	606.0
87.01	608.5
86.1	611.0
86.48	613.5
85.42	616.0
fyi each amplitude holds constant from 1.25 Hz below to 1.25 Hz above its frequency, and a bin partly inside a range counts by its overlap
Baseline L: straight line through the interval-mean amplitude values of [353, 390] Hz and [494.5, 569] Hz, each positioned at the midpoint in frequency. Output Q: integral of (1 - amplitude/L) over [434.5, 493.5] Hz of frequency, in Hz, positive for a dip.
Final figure 4.0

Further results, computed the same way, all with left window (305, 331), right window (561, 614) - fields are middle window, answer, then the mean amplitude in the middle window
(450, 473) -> 0.8 Hz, 81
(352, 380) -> 1.3 Hz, 75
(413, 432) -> 0.4 Hz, 80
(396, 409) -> 0.2 Hz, 79.5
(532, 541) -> -1.0 Hz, 98.3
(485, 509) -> 0.1 Hz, 85.7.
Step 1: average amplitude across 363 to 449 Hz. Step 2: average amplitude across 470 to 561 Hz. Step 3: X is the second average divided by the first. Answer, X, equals 1.18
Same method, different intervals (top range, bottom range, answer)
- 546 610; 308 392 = 1.26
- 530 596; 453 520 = 1.17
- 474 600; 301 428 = 1.20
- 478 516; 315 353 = 1.13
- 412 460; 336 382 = 1.05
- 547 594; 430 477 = 1.23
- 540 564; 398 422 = 1.36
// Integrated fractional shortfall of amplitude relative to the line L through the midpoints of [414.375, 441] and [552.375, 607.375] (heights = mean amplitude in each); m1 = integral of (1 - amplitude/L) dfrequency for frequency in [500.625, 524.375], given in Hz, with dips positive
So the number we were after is 0.4 Hz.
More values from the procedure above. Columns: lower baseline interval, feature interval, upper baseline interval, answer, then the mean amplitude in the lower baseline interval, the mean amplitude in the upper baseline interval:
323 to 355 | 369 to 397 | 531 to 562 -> 1.31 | 75.7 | 105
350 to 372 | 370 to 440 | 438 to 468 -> -1.88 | 74.4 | 79.7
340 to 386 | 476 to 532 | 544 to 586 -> 4.02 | 75.6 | 100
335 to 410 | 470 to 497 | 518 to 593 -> 1.51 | 76.9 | 97.4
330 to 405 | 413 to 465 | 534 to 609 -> 2.64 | 76.7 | 97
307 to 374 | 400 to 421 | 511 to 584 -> 0.72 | 75.3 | 97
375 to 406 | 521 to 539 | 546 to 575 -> 1.18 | 79.1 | 103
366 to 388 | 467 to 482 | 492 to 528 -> 0.25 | 77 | 86.4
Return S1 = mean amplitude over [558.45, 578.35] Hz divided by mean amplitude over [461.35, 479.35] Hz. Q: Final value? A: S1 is 1.18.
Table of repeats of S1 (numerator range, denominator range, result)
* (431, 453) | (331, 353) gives 1.03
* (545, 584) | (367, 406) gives 1.29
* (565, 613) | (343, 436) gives 1.16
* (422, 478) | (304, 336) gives 1.05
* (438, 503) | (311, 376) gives 1.09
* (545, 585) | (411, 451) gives 1.27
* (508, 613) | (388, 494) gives 1.17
